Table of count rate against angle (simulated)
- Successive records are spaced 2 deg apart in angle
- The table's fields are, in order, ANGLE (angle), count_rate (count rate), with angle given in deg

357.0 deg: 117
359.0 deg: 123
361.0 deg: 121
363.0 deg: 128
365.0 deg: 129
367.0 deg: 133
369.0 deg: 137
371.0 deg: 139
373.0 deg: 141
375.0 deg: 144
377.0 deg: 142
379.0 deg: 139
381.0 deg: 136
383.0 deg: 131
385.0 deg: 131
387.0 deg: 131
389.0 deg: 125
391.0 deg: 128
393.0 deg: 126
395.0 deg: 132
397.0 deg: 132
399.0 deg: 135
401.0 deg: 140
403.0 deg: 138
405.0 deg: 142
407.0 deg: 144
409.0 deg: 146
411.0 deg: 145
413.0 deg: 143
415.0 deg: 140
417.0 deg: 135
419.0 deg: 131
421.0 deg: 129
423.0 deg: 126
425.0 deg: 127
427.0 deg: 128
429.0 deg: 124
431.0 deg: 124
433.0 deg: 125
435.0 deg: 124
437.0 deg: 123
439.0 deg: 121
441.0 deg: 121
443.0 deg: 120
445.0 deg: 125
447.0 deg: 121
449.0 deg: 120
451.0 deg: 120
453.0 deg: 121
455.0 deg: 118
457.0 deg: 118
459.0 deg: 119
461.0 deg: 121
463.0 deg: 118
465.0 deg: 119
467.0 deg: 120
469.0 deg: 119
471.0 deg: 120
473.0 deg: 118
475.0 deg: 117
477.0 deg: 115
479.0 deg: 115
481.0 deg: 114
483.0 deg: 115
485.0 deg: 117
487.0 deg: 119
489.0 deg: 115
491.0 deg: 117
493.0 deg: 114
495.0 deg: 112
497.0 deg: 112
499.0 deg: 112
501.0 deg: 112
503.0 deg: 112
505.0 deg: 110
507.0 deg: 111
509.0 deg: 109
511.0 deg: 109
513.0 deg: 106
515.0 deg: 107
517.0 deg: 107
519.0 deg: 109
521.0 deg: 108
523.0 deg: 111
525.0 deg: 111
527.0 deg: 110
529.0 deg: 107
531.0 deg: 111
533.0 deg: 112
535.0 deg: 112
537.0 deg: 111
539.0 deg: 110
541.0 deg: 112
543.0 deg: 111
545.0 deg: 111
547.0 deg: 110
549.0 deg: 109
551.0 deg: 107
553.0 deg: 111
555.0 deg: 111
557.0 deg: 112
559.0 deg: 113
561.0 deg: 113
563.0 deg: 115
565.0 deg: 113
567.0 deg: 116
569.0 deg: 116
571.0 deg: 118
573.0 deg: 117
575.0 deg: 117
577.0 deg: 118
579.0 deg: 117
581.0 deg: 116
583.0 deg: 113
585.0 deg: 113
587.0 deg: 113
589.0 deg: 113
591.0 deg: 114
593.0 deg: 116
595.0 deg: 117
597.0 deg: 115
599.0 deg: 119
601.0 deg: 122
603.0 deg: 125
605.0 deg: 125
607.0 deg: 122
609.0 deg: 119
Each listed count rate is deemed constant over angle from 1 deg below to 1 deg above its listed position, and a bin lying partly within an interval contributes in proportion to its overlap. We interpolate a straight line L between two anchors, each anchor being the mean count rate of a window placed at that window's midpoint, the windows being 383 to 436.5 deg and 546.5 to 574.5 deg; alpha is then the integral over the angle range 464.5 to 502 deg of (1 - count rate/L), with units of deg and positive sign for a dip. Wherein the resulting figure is 2.2 deg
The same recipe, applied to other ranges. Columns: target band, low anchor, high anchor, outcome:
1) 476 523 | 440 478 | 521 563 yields 1.32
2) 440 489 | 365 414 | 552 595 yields 3.42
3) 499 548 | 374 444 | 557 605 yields 4.64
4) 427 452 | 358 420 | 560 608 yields 1.49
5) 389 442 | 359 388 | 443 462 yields -2.08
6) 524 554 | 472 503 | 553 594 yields 1.14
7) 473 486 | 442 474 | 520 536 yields 0.13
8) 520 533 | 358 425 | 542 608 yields 1.12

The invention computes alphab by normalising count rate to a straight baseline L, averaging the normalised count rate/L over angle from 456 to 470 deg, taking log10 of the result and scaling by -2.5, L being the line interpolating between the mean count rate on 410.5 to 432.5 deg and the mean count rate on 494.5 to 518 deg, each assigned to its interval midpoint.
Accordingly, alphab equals 0.02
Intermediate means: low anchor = 132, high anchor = 110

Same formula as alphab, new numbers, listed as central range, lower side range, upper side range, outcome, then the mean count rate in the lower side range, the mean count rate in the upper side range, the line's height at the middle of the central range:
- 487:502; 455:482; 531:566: 0.02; 118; 111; 116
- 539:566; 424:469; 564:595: 0.05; 122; 115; 117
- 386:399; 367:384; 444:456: 0.04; 138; 121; 134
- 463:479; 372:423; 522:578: 0.06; 136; 112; 125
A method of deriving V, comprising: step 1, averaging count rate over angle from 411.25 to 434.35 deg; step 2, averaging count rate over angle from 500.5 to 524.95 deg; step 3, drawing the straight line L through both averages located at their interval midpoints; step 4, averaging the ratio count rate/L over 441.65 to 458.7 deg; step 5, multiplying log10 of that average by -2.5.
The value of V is 0.03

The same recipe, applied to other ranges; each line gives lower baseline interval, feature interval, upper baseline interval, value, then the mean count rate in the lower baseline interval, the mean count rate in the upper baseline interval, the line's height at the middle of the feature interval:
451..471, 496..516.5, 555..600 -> 0.074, 119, 115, 118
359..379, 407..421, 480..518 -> -0.104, 134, 112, 127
